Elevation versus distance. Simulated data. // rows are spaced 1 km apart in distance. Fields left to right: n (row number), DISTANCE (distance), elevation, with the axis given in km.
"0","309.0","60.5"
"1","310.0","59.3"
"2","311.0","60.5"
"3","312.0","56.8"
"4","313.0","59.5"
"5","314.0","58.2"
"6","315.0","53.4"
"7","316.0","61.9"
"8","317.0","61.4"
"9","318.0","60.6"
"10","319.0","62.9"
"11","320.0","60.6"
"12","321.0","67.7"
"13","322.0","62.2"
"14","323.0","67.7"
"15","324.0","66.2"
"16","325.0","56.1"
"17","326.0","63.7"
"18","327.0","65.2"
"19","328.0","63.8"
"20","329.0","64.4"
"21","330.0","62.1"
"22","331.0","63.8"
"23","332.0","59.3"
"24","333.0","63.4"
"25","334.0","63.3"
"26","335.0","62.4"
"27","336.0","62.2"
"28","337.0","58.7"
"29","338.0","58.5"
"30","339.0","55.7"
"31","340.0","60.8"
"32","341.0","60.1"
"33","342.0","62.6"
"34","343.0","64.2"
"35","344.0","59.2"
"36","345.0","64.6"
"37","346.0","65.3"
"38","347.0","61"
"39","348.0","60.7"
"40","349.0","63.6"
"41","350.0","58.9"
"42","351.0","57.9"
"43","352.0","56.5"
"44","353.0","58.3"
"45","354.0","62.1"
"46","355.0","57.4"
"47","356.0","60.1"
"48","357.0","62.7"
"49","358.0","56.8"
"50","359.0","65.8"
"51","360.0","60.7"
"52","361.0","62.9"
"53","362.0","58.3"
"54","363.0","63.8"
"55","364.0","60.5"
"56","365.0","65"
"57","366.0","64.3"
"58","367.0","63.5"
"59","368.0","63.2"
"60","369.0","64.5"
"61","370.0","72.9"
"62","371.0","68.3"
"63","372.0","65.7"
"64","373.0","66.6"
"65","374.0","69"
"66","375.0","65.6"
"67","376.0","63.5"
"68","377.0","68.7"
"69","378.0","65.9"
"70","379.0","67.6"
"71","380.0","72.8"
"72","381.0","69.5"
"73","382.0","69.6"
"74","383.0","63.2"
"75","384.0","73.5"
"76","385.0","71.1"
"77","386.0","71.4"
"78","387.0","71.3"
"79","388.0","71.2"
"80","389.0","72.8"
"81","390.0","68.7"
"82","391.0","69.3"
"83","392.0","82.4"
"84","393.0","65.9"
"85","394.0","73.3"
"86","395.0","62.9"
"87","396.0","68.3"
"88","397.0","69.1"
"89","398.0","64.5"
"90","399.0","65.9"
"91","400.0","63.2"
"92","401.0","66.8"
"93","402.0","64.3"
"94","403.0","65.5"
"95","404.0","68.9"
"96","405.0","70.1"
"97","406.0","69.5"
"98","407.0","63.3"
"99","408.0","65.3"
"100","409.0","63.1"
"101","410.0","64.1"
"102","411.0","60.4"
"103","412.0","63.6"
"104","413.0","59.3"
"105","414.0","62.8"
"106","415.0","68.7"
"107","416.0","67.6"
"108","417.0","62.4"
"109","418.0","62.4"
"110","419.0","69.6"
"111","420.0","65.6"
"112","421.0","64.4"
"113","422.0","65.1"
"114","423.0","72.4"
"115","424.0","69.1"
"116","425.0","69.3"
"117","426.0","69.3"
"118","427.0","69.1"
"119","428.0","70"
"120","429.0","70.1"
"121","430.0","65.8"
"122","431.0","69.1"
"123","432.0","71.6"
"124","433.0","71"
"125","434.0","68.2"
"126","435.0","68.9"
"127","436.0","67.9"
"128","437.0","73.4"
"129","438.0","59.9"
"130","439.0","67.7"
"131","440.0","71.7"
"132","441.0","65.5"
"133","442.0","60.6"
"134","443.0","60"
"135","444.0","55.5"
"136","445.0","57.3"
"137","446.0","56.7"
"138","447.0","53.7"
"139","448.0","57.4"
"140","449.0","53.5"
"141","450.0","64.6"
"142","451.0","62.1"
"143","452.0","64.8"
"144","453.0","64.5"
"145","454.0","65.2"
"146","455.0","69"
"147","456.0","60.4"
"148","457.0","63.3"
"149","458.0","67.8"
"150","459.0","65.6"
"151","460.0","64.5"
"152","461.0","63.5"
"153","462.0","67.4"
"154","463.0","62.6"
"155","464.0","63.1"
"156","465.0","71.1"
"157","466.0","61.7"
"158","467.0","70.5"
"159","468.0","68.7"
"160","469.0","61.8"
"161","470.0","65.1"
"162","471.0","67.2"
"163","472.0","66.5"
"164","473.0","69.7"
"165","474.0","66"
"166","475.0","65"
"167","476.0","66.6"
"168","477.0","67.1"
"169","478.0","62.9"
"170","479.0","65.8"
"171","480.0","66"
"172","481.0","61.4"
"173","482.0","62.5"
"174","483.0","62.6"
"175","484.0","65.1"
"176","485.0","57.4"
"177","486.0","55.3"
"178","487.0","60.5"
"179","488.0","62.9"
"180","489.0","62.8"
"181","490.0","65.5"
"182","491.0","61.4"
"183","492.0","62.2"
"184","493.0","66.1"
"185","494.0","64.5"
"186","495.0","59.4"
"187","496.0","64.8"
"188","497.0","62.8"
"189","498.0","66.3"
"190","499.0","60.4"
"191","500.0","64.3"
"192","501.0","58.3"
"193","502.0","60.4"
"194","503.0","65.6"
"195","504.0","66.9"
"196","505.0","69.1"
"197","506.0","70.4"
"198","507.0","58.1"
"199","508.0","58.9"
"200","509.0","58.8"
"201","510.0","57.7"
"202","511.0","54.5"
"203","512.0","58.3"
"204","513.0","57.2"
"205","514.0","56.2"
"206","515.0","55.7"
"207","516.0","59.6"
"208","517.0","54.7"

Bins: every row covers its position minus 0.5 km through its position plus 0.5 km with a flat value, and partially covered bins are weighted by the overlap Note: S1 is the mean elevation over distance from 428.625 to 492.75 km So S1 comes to 64.3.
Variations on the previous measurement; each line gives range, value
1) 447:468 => 64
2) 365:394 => 68.7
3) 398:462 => 65.1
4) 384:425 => 67.2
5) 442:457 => 60.4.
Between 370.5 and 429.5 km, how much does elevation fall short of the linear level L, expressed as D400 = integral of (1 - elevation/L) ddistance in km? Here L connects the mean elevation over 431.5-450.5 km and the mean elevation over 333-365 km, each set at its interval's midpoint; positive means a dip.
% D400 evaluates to -4.9 km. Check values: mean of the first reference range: 60.9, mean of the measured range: 67.5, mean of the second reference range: 63.4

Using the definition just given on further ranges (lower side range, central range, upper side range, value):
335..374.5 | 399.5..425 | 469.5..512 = -1.2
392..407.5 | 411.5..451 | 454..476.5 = 0.9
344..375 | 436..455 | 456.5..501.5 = 0.4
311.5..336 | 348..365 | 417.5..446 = 0.8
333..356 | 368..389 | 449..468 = -2.2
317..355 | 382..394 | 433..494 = -1.6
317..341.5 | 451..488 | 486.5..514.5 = -1.6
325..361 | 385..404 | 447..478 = -1.8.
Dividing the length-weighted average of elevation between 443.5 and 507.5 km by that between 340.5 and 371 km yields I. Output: 1.0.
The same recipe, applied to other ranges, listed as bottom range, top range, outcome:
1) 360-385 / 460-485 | 0.99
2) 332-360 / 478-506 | 1.04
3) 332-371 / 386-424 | 1.09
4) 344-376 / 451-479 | 1.04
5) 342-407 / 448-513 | 0.97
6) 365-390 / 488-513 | 0.91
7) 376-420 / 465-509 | 0.95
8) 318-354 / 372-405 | 1.11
